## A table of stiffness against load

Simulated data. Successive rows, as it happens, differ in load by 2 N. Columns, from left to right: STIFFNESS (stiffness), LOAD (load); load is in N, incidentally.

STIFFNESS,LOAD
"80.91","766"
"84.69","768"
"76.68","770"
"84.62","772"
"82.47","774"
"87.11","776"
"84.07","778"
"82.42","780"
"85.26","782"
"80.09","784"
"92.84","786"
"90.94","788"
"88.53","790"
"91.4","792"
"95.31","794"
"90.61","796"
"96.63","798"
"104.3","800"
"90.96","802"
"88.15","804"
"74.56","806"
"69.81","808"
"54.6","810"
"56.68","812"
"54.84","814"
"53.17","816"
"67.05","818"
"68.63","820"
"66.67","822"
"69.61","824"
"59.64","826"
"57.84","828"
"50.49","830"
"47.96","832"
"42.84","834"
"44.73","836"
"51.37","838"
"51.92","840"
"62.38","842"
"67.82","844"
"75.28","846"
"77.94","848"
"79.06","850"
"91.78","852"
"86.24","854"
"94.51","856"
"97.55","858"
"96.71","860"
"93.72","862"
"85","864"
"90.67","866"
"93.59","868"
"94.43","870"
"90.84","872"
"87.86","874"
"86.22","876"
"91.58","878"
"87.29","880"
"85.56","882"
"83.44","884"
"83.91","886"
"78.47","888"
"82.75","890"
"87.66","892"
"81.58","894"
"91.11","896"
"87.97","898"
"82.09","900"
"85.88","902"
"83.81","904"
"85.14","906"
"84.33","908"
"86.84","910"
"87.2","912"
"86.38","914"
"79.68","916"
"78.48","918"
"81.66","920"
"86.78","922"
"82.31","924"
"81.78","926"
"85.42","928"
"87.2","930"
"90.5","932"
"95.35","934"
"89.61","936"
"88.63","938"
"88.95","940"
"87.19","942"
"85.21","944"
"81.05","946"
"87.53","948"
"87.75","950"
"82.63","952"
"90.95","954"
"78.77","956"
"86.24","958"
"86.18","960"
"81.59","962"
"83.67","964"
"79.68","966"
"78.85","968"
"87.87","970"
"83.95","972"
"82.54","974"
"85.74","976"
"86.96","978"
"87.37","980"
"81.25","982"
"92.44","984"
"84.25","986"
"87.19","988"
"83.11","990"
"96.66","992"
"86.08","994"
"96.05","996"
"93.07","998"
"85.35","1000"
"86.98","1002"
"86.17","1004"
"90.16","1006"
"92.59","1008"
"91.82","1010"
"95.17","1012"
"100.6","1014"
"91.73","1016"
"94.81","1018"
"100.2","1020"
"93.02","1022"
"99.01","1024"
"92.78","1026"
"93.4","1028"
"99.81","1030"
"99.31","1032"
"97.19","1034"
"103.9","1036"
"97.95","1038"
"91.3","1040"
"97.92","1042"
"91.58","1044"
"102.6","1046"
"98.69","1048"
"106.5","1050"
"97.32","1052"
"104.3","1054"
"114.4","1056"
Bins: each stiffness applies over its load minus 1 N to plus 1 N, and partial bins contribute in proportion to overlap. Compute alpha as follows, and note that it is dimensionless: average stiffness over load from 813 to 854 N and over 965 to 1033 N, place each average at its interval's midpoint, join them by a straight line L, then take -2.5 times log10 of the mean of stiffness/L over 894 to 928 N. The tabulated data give -0.12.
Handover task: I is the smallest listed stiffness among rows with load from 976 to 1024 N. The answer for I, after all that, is 81.25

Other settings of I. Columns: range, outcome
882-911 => 78.47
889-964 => 78.48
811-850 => 42.84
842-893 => 62.38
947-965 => 78.77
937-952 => 81.05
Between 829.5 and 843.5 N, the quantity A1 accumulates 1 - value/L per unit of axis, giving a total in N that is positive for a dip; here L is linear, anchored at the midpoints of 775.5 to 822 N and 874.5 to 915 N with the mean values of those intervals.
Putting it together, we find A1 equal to 5.3 N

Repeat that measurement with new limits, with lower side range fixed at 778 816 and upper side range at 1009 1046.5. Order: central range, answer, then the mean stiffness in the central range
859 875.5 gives -1.0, 91.4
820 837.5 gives 5.9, 55.6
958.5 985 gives 2.4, 84.5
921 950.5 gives 1.2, 87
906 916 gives 0.4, 85.4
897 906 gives 0.4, 85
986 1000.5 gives 0.7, 89.4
